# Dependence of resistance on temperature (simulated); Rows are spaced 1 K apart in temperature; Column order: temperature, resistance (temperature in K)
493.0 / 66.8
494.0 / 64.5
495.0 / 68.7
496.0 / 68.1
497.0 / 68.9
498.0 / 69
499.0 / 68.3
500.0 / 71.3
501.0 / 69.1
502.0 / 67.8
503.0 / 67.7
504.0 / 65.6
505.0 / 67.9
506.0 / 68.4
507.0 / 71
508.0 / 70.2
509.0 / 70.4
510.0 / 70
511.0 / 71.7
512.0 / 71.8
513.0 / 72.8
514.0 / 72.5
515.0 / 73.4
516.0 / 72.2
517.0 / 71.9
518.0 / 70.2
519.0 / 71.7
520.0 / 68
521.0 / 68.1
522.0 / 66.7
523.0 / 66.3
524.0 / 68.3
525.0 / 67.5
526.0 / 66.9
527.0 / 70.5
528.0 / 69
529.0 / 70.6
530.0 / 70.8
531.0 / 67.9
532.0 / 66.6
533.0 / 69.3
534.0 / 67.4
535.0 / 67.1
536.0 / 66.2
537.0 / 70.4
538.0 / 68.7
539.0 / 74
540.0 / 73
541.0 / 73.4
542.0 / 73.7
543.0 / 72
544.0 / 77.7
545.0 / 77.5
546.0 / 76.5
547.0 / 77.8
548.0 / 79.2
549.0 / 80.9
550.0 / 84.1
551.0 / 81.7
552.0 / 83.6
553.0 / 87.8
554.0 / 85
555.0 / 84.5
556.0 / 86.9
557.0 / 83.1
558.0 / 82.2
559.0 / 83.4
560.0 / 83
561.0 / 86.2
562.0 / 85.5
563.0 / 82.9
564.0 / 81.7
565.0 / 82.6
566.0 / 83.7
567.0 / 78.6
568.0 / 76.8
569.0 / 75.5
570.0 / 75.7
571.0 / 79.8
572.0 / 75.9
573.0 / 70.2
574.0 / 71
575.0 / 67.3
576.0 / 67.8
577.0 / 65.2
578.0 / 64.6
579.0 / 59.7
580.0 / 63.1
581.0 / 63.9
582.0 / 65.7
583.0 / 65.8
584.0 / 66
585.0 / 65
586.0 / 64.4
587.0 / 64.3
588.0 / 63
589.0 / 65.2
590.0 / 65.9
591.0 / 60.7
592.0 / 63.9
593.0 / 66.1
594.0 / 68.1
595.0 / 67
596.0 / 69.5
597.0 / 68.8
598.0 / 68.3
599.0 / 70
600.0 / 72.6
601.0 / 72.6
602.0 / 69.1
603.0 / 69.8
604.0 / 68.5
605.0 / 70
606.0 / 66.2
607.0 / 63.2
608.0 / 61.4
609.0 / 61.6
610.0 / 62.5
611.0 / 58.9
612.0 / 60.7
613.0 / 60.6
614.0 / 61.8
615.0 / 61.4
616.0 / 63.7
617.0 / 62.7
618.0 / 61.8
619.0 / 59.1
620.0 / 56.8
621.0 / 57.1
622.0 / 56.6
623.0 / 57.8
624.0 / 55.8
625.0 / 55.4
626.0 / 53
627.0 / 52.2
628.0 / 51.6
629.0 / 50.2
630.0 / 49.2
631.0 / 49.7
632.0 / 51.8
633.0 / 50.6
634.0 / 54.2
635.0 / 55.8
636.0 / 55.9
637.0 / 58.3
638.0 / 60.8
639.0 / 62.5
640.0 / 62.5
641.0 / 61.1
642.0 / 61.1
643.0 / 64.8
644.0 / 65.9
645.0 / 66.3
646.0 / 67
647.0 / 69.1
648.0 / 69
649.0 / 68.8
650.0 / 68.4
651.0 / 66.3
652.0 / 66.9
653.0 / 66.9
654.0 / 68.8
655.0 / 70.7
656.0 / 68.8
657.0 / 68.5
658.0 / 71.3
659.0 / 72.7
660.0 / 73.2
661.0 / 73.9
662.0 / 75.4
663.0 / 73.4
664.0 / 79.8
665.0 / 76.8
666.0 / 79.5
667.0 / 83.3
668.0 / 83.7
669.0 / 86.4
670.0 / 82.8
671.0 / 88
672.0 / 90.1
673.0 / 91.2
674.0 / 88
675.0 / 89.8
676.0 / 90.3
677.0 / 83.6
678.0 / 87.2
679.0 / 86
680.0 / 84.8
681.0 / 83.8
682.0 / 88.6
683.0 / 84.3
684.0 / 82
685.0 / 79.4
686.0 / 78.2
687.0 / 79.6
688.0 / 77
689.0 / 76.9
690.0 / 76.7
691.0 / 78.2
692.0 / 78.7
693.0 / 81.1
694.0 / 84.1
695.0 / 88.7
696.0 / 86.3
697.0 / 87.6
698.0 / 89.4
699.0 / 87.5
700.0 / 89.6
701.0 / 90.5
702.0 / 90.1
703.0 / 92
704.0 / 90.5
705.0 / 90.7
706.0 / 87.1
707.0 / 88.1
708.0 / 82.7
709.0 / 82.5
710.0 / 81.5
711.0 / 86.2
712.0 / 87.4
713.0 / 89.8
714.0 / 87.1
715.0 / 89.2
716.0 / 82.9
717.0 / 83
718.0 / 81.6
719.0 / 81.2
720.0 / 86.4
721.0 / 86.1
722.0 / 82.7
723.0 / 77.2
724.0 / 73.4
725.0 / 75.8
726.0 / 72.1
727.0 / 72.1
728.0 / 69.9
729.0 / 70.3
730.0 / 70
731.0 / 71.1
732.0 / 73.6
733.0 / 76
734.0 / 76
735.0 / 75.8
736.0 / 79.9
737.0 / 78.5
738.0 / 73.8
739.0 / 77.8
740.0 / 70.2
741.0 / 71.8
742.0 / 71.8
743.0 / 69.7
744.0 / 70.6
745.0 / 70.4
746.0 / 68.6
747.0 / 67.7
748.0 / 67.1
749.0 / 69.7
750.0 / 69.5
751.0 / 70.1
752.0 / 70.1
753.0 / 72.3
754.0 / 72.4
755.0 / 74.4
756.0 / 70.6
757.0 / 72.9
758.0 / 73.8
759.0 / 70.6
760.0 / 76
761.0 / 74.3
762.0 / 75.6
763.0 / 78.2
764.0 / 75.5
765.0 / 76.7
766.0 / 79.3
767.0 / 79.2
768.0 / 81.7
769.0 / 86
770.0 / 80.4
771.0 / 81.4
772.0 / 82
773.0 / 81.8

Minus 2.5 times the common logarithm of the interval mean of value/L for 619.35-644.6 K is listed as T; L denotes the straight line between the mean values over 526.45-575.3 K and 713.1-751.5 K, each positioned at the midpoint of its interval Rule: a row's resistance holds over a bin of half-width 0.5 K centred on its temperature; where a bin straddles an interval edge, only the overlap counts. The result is 0.32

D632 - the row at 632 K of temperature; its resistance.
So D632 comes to 51.8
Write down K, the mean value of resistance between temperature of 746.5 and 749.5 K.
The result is 68.2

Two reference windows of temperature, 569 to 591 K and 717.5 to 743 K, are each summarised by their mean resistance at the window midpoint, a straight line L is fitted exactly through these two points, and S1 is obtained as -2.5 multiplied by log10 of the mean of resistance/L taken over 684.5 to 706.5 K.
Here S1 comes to -0.15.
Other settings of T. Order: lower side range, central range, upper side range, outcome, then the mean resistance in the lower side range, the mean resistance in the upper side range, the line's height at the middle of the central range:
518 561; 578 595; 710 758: 0.16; 74.6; 75.7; 74.9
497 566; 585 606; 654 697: 0.15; 73.9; 81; 77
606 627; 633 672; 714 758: -0.09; 59.6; 74.7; 64.1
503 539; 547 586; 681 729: -0.05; 69.4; 83.1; 72.8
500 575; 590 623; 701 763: 0.17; 74.3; 77.4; 75.4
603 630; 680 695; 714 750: -0.17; 59.6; 75.3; 69.3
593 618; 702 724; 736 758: -0.21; 65.7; 71.7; 70.2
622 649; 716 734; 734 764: -0.11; 58.3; 72.7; 69.6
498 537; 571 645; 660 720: 0.23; 69.3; 84.3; 77.1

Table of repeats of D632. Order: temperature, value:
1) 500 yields 71.3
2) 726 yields 72.1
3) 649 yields 68.8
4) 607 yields 63.2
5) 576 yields 67.8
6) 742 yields 71.8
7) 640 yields 62.5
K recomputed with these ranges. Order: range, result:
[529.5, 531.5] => 69.3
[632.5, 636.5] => 54.1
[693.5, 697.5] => 86.7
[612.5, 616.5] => 61.9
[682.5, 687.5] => 80.7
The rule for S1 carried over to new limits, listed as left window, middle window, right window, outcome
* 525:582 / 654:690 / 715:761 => -0.08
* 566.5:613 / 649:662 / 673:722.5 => 0.12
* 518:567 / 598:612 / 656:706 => 0.19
